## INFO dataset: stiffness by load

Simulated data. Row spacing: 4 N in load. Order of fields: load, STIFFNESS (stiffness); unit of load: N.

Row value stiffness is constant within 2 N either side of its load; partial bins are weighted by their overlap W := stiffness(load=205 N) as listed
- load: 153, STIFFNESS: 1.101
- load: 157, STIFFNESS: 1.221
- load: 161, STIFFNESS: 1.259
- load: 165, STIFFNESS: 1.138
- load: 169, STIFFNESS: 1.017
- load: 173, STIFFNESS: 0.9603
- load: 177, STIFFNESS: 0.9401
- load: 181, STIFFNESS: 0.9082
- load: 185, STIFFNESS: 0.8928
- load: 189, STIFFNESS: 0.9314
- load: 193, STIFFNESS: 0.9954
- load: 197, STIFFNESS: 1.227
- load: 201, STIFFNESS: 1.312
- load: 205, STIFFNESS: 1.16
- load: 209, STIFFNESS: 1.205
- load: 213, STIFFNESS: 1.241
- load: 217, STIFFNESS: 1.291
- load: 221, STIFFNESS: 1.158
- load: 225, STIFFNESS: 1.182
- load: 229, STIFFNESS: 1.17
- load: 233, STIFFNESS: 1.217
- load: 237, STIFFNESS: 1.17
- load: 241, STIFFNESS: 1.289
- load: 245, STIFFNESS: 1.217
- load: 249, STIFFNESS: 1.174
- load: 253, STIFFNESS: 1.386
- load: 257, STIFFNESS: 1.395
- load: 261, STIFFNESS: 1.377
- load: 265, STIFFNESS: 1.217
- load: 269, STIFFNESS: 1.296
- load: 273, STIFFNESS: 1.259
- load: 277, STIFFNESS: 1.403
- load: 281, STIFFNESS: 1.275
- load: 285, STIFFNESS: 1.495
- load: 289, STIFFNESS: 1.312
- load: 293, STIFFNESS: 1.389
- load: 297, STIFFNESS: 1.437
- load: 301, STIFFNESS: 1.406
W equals 1.16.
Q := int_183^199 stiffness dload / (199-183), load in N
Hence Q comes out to 1.01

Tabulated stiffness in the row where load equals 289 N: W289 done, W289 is 1.312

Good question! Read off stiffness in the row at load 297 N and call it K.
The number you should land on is 1.437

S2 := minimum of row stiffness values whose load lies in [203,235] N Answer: 1.158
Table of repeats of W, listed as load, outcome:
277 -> 1.403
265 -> 1.217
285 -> 1.495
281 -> 1.275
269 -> 1.296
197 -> 1.227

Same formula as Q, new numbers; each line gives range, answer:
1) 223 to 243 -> 1.21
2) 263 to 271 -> 1.26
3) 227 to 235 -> 1.19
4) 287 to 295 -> 1.35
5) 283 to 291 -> 1.4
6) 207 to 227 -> 1.22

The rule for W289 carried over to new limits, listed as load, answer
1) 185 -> 0.8928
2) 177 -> 0.9401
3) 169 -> 1.017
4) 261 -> 1.377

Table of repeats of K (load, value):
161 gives 1.259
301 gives 1.406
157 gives 1.221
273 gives 1.259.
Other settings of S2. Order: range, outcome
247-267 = 1.174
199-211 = 1.16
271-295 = 1.259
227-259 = 1.17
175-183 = 0.9082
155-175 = 0.9603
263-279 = 1.217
